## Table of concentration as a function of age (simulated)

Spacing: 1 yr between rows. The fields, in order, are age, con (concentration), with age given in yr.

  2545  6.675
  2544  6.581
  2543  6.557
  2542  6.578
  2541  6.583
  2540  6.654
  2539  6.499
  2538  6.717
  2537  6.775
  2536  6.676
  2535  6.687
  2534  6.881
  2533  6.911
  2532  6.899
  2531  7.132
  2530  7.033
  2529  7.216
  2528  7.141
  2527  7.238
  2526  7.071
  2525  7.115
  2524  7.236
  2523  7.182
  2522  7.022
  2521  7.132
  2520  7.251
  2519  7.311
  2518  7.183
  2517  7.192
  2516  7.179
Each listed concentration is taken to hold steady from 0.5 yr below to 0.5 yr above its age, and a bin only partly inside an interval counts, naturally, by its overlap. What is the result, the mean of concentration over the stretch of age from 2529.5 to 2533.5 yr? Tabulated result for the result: 6.99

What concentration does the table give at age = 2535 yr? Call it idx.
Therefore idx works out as 6.687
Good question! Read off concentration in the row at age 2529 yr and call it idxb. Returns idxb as 7.216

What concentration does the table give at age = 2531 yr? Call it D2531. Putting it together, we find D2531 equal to 7.132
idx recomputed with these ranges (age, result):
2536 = 6.676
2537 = 6.775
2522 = 7.022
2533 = 6.911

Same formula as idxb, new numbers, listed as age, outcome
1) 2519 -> 7.311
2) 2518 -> 7.183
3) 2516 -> 7.179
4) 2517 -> 7.192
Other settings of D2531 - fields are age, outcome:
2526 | 7.071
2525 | 7.115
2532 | 6.899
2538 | 6.717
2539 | 6.499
